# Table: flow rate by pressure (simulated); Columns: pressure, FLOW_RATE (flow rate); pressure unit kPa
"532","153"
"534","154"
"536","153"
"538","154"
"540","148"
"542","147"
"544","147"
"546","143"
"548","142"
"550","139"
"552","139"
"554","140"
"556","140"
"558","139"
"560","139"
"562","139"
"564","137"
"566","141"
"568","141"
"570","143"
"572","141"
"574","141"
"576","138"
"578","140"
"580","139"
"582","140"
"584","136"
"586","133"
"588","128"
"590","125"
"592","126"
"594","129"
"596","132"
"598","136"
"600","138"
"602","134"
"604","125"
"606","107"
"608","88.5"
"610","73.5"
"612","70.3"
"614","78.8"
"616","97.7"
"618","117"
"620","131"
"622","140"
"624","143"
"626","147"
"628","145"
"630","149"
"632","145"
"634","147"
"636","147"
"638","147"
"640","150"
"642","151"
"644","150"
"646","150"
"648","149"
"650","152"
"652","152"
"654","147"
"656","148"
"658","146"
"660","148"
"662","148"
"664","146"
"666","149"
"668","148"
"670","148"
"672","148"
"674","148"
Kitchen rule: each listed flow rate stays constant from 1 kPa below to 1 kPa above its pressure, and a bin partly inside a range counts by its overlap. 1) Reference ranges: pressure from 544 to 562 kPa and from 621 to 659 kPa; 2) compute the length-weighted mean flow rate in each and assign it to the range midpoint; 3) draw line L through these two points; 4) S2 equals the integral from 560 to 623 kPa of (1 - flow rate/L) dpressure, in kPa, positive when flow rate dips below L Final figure 7.9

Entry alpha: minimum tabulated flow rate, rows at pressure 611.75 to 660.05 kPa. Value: 70.3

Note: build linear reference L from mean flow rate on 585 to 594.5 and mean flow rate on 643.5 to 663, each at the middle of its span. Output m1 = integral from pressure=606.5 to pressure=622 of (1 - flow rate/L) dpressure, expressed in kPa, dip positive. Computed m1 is 4.5 kPa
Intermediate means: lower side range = 128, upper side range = 149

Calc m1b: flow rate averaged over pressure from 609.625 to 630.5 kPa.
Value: 118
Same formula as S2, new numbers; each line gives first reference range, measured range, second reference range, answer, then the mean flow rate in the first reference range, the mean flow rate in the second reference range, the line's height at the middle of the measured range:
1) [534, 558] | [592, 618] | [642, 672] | 6.5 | 145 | 149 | 147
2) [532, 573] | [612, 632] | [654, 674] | 2.8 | 144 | 148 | 146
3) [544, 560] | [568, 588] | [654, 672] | 0.5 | 141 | 148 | 142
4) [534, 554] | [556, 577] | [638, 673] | 0.9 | 146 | 149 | 146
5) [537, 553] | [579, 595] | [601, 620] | -2.1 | 145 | 101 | 117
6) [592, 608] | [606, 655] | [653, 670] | 2.1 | 126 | 148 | 137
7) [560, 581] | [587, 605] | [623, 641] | 1.6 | 140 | 147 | 143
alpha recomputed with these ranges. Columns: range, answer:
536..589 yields 128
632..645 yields 145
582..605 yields 125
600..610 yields 73.5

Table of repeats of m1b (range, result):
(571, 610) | 129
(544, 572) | 140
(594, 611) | 117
